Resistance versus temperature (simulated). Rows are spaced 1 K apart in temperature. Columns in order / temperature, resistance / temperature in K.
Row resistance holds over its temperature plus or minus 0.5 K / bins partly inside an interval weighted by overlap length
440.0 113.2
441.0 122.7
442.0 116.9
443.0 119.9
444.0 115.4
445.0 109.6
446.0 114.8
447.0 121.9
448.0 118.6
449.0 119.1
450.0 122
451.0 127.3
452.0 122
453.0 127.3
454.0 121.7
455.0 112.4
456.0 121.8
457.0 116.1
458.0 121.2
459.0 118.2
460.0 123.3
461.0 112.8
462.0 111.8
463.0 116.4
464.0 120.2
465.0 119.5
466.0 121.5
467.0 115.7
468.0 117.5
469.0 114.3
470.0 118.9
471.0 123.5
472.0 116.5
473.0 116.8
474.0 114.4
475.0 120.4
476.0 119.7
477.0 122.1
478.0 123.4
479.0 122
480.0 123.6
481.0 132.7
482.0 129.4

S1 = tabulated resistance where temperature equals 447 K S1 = 121.9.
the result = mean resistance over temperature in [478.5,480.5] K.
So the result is 123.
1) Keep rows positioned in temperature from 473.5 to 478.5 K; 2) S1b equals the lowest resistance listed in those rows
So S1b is 114.4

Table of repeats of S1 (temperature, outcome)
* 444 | 115.4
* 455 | 112.4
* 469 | 114.3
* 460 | 123.3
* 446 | 114.8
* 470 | 118.9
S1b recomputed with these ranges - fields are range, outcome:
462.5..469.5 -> 114.3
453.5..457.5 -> 112.4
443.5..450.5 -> 109.6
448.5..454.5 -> 119.1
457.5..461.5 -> 112.8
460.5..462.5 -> 111.8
